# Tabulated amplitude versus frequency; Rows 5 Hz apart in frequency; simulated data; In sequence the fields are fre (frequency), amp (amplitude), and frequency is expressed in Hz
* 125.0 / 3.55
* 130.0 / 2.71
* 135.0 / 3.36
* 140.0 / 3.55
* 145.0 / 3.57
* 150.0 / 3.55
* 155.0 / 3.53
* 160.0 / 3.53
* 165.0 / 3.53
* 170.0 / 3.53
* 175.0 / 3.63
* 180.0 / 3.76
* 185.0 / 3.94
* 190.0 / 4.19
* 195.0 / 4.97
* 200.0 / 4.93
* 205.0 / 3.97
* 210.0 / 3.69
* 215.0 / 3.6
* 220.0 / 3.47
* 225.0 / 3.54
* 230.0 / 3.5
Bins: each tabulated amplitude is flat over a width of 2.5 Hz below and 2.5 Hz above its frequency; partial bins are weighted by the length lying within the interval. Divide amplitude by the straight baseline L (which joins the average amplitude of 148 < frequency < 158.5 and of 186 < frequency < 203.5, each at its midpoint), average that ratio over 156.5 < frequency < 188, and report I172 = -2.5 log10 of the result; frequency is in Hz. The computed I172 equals 0.10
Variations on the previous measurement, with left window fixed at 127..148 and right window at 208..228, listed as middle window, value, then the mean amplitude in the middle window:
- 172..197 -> -0.17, 4.07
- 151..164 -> -0.05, 3.53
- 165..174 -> -0.04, 3.55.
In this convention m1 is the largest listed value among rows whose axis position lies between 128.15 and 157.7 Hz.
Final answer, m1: 3.57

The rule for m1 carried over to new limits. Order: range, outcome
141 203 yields 4.97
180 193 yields 4.19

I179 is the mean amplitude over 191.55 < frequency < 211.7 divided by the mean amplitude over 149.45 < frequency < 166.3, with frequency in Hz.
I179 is 1.25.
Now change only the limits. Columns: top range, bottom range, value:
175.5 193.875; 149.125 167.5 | 1.13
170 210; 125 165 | 1.21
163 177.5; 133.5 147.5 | 1.02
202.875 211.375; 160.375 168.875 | 1.09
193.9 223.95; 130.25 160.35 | 1.17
